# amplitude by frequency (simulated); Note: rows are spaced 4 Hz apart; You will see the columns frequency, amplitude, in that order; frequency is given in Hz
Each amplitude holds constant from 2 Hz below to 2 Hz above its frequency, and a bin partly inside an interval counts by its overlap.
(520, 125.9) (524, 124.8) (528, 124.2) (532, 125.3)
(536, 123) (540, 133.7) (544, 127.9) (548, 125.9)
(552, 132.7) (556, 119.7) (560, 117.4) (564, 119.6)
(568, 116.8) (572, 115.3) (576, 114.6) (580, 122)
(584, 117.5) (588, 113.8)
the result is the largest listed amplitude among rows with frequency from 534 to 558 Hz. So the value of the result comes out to 133.7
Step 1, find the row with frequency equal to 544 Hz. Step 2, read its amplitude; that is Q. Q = 127.9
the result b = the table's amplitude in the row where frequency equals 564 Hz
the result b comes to 119.6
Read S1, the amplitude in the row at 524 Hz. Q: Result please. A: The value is 124.8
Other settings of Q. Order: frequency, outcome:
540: 133.7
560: 117.4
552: 132.7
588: 113.8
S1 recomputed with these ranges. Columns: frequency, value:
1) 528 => 124.2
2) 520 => 125.9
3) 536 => 123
